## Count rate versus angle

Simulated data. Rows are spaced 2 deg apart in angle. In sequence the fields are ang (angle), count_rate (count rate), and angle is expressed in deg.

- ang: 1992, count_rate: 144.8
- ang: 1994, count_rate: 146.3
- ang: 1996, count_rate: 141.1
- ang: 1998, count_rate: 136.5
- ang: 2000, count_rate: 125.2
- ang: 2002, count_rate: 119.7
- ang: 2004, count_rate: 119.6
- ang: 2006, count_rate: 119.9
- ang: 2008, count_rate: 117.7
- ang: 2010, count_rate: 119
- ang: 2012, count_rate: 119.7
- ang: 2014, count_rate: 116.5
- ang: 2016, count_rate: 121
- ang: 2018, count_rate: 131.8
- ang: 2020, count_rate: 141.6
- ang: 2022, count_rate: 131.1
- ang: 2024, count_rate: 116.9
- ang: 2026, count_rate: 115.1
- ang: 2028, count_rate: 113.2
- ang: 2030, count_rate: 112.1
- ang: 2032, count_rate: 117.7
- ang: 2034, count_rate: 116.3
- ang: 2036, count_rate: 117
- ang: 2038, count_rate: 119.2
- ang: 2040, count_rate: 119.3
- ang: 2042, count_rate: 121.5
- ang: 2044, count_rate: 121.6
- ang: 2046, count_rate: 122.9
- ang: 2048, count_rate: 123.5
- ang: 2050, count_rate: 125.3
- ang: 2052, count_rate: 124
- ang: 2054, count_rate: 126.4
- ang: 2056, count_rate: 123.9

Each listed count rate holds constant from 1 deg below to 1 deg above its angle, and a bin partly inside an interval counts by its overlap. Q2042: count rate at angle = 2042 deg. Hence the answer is 121.5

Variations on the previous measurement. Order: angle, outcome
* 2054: 126.4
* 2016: 121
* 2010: 119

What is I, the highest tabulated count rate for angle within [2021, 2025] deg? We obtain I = 131.1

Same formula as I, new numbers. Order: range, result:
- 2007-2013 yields 119.7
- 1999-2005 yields 125.2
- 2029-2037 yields 117.7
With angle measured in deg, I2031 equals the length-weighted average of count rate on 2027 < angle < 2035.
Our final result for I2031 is 115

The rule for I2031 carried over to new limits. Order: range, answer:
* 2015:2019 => 126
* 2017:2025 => 130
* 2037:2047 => 121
